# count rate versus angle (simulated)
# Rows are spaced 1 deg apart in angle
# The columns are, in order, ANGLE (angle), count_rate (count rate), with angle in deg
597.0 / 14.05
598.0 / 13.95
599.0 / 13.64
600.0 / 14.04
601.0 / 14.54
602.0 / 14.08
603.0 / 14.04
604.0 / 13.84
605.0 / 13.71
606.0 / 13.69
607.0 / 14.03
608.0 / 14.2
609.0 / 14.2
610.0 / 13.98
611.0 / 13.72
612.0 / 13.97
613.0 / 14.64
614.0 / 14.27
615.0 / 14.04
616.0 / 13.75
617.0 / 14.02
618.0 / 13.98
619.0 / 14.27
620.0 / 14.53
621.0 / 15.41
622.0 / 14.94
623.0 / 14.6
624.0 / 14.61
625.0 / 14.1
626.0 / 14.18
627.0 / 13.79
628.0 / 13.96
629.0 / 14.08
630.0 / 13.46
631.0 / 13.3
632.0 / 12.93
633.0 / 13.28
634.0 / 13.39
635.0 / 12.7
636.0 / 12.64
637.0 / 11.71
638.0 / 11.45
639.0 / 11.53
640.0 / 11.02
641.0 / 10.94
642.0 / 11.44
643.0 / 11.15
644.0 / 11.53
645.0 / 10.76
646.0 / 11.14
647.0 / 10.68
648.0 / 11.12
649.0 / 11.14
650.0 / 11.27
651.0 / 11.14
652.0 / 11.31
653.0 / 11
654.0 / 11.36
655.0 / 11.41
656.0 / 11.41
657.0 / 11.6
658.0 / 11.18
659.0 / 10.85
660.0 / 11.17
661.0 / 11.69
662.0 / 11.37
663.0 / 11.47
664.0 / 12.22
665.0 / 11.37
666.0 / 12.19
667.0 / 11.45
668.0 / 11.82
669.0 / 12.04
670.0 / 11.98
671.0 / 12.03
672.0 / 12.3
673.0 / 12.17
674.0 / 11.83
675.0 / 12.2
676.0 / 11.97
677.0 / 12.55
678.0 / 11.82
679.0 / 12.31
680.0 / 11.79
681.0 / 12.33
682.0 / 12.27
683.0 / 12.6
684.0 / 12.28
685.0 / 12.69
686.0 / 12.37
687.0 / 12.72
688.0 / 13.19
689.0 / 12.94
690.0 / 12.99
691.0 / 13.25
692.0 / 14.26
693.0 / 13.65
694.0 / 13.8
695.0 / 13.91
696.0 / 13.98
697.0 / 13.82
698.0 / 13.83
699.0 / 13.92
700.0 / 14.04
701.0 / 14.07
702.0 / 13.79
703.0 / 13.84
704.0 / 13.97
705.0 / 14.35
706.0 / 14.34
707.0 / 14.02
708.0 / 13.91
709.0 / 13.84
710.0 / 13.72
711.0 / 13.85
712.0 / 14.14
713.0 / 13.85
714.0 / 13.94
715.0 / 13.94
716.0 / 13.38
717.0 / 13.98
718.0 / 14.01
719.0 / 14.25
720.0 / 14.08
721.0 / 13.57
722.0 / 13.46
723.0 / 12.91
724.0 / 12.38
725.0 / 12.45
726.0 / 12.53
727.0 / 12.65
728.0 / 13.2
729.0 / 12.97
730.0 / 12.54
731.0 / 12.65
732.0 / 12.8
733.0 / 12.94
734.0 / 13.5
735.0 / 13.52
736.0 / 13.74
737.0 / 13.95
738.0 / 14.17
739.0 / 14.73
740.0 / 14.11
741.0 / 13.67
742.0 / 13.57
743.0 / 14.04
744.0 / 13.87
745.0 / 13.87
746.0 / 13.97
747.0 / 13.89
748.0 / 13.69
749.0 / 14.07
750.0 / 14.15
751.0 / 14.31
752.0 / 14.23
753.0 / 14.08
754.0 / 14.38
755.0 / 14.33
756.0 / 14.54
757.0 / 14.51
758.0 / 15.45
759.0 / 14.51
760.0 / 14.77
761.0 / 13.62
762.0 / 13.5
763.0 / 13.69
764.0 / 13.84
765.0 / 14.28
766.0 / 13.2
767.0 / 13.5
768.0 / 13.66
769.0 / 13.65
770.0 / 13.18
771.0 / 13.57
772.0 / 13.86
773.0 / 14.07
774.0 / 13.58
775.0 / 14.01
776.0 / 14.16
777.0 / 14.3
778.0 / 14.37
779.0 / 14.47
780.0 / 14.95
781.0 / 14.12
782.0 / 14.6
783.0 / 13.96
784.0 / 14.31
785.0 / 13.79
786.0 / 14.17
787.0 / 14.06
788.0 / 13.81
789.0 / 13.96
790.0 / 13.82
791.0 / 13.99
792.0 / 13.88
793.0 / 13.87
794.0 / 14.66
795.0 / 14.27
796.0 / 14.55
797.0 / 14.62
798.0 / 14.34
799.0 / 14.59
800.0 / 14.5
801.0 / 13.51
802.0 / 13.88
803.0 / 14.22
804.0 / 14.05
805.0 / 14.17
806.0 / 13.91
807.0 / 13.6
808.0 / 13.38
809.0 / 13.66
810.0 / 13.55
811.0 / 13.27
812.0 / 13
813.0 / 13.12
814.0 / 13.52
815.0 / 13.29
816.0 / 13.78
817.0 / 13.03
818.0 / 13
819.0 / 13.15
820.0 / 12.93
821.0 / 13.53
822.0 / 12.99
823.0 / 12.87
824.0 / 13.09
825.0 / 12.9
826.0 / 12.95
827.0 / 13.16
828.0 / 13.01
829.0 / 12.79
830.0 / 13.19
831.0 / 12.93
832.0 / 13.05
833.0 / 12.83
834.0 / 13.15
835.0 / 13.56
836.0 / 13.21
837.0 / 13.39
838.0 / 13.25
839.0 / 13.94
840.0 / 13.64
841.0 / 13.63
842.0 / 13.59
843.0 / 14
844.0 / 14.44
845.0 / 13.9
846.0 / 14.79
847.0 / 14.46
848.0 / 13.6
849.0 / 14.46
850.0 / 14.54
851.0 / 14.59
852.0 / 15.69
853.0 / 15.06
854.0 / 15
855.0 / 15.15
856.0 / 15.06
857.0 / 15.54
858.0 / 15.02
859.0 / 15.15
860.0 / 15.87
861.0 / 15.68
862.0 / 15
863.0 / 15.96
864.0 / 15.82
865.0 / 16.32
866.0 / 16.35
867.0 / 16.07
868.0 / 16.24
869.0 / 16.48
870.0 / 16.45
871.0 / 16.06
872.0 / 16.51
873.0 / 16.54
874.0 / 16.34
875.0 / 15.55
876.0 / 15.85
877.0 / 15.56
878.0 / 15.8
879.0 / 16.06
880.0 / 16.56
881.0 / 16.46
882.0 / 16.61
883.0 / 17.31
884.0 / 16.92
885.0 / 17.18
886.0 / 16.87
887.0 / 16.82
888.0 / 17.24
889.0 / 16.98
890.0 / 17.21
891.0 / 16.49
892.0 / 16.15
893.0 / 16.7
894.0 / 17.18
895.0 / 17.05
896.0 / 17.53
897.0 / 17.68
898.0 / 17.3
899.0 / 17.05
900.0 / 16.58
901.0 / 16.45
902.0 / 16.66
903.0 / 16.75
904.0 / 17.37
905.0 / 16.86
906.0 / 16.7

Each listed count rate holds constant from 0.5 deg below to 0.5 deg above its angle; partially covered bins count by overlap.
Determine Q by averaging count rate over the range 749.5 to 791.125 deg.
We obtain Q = 14.1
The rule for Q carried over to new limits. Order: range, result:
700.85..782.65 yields 13.8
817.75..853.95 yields 13.6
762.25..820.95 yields 13.9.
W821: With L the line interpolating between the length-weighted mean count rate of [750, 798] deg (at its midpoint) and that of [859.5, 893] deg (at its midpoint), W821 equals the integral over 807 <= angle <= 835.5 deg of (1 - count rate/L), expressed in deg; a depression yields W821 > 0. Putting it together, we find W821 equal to 3.7 deg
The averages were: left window 14.1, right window 16.3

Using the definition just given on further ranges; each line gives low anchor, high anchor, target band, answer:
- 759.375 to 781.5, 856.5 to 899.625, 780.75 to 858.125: 6.20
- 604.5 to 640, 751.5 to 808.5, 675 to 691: 1.59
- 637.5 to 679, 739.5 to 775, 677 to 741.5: -3.17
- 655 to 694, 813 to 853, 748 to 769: -1.96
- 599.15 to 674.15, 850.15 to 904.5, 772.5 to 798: 1.26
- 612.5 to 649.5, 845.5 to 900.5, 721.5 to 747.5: 1.68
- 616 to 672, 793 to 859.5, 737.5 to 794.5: -3.12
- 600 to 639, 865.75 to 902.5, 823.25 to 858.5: 4.95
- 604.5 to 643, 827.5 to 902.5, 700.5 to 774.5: 3.35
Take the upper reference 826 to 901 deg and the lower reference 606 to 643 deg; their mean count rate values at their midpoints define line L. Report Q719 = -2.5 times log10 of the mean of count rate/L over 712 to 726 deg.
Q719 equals 0.055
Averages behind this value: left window 13.5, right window 15.4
